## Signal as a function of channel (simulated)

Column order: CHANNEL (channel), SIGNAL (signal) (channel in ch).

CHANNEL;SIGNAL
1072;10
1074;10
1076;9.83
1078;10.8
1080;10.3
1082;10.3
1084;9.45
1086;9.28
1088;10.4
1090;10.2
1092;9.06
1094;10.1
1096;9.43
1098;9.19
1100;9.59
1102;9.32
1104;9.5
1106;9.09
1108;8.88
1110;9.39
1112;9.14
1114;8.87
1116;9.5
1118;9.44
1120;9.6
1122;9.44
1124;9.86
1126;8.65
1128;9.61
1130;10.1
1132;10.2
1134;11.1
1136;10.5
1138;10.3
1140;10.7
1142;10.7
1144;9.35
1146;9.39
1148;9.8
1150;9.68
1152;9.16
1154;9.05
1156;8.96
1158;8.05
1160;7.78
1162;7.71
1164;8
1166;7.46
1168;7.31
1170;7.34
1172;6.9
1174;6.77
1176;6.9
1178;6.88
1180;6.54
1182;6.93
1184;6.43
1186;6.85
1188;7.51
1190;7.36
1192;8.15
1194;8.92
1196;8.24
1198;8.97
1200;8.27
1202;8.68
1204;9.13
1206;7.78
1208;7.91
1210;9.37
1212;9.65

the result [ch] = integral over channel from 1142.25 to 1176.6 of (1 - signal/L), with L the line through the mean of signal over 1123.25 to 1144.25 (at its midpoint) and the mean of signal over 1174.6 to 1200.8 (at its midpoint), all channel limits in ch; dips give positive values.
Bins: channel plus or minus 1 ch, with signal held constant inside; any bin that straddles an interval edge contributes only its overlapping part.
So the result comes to 2.5 ch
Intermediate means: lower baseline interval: 10.1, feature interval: 8.28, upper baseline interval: 7.52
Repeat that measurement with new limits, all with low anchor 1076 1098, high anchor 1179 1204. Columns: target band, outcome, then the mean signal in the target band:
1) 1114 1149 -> -3.42 ch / 9.87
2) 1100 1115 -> 0.45 ch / 9.2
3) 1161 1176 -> 1.69 ch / 7.33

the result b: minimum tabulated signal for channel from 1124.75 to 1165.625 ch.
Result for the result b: 7.71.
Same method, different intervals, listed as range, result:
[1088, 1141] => 8.65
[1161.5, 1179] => 6.77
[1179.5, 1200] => 6.43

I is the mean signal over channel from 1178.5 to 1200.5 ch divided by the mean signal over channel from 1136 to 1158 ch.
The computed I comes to 0.8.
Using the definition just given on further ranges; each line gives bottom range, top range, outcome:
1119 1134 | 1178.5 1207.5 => 0.80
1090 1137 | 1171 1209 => 0.80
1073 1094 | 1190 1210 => 0.85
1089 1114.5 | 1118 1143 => 1.07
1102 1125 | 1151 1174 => 0.85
